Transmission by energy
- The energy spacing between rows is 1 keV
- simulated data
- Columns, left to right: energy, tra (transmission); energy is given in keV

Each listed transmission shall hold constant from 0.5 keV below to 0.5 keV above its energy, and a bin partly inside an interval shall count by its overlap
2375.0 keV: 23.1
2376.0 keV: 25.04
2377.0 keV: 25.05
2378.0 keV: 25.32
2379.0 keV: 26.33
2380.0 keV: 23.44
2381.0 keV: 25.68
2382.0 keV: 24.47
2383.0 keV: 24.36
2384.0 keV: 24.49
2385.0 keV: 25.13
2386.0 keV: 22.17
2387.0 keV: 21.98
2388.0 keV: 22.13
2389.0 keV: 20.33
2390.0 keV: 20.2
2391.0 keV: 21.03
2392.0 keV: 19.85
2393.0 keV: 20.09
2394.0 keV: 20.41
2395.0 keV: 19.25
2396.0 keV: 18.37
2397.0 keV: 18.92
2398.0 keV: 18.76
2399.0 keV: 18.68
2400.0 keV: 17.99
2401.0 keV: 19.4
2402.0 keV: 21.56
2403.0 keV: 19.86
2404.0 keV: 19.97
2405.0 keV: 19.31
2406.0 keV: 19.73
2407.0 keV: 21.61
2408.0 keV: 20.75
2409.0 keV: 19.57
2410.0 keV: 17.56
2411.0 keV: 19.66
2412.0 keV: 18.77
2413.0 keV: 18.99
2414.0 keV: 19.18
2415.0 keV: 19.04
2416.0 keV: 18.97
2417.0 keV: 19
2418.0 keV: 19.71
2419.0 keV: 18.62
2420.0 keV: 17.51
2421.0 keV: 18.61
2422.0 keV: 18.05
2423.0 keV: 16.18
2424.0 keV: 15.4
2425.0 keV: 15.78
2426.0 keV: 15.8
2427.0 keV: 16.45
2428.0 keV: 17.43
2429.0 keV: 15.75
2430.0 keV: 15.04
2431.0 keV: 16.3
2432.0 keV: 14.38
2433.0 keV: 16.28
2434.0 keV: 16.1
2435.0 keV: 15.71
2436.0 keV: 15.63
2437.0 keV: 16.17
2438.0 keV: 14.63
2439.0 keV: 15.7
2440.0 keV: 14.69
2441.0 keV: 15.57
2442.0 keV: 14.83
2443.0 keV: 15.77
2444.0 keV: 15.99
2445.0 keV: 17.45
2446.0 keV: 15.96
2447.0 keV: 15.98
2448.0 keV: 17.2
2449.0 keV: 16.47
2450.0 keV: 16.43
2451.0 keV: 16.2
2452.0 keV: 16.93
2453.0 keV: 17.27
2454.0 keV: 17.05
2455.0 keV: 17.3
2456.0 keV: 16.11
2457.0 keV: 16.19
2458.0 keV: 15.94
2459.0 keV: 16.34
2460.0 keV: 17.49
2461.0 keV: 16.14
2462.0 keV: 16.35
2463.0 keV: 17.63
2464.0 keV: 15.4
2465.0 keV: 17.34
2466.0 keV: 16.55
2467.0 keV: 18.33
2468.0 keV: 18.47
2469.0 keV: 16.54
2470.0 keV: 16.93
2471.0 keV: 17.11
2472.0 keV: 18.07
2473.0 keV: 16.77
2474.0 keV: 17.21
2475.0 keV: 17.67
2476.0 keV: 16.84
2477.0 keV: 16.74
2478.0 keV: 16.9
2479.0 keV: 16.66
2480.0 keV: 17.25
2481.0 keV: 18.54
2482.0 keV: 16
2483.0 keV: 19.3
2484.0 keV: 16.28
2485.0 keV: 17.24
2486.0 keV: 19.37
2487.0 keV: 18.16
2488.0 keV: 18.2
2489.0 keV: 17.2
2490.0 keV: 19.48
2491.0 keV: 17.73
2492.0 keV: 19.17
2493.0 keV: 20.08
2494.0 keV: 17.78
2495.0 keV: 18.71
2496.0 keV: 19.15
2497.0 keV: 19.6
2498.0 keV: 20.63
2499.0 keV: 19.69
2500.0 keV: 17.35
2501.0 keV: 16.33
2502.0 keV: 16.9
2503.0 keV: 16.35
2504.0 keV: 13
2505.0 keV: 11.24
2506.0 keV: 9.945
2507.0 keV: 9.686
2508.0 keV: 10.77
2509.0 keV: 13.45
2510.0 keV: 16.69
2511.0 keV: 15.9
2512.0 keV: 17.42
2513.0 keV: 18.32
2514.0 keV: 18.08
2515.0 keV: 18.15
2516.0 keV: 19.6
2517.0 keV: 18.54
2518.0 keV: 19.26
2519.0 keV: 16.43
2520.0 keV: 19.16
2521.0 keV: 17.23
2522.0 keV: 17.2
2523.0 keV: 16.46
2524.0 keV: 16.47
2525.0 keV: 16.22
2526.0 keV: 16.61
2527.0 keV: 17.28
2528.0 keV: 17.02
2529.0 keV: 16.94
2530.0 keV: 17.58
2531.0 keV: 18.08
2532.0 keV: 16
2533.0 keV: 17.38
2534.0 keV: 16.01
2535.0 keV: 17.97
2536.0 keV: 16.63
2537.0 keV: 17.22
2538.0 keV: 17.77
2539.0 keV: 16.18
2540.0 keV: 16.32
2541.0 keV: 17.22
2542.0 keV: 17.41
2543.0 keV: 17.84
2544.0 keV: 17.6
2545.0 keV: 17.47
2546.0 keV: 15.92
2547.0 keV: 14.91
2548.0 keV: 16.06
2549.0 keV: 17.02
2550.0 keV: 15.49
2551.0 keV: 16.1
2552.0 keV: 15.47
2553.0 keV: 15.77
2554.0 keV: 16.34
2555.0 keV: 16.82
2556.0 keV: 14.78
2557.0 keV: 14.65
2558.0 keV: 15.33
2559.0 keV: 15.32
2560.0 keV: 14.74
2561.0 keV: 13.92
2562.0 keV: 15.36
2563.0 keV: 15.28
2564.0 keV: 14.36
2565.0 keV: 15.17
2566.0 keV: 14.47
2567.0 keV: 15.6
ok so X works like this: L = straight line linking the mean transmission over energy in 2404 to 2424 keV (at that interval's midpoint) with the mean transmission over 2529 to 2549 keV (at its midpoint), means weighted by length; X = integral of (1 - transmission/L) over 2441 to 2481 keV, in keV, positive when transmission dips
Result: 3.1 keV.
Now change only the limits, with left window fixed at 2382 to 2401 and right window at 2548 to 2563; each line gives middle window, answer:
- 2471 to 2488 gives 0.50 keV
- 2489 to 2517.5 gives 0.73 keV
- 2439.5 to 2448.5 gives 1.50 keV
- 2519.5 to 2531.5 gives -0.51 keV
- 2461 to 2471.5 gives 0.80 keV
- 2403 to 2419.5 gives 0.65 keV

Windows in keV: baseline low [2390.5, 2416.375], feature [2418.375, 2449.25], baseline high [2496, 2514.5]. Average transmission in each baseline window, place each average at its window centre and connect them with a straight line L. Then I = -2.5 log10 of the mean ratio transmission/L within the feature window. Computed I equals 0.14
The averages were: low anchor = 19.5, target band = 16.2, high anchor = 15.7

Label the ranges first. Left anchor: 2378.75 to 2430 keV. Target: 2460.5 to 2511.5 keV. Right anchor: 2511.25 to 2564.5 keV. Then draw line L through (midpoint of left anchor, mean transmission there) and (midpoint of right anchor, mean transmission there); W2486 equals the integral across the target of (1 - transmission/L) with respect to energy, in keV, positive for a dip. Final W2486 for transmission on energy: 2.9 keV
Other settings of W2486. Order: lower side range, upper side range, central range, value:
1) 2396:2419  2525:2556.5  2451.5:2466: 1.3 keV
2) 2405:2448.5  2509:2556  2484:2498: -1.3 keV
